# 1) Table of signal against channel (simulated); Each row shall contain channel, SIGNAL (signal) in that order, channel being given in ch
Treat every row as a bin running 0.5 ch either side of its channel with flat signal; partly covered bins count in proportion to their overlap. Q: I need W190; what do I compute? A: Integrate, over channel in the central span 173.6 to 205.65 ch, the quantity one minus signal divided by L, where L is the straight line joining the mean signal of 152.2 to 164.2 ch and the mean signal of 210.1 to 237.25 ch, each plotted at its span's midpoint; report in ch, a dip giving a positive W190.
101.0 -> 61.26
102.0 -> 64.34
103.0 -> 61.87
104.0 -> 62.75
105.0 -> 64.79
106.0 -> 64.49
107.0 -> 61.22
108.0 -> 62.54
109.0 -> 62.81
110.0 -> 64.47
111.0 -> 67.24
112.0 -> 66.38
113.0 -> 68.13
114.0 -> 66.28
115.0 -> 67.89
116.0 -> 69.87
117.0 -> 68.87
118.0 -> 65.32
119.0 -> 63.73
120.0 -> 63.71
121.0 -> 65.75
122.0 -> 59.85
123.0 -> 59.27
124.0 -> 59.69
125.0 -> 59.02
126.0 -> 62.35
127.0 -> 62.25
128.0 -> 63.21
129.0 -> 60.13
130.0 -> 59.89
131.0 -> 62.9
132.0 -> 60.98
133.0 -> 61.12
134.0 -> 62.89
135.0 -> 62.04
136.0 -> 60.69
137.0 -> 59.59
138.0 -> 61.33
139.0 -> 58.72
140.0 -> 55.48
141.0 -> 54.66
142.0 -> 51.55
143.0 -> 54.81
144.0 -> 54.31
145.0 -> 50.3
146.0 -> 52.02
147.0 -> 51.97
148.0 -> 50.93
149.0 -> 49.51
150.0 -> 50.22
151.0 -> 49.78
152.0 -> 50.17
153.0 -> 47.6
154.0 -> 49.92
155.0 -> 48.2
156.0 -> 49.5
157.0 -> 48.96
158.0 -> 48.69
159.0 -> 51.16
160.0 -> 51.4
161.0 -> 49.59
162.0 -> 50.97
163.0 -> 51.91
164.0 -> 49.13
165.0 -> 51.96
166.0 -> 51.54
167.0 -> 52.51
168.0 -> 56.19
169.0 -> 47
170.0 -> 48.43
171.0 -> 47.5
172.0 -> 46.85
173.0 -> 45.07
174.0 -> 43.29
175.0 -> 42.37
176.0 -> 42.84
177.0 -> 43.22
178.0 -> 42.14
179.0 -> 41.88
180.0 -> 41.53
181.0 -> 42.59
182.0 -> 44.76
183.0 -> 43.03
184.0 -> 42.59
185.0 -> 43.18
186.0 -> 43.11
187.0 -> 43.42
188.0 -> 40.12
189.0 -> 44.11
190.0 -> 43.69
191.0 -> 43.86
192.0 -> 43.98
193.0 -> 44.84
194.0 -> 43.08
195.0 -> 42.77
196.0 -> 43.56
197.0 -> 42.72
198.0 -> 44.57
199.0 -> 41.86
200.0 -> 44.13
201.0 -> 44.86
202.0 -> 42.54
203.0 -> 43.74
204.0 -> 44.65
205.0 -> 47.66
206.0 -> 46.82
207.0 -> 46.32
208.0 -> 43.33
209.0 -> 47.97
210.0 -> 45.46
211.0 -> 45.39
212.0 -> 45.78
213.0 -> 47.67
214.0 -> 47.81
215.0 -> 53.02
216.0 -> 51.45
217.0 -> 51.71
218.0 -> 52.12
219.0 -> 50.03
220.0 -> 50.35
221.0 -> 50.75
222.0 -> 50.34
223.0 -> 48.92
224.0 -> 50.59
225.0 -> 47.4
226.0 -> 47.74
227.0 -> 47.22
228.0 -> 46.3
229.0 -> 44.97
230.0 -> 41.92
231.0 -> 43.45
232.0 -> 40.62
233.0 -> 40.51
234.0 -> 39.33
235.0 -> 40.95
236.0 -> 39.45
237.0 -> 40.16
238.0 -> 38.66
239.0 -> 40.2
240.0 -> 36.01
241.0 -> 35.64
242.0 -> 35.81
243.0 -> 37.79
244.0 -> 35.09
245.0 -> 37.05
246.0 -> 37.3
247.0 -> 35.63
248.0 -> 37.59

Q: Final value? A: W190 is 3.24 ch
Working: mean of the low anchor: 49.8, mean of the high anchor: 46.6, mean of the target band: 43.4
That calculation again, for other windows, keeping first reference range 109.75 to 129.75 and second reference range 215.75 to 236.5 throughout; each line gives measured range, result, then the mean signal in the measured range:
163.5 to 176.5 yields 1.8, 48.1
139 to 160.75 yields 2.9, 51.2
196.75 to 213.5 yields 1.6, 45.1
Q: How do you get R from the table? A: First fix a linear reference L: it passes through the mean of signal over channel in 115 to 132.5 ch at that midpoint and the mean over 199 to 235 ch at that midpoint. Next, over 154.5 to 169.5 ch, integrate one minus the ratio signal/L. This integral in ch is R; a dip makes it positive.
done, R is 1.5 ch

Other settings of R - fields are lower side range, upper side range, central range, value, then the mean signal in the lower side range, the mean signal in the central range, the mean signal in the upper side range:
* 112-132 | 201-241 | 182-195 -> 2.1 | 63.6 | 43.3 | 45.5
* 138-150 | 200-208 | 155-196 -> 2.4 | 53.3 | 46.1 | 45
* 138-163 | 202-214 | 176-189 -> 1.5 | 51.5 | 42.7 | 45.8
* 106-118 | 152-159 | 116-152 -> -0.7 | 65.9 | 58.6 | 49.1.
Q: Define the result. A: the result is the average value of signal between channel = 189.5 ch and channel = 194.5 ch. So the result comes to 43.9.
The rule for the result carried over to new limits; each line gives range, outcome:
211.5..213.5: 46.7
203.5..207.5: 46.4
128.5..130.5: 60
